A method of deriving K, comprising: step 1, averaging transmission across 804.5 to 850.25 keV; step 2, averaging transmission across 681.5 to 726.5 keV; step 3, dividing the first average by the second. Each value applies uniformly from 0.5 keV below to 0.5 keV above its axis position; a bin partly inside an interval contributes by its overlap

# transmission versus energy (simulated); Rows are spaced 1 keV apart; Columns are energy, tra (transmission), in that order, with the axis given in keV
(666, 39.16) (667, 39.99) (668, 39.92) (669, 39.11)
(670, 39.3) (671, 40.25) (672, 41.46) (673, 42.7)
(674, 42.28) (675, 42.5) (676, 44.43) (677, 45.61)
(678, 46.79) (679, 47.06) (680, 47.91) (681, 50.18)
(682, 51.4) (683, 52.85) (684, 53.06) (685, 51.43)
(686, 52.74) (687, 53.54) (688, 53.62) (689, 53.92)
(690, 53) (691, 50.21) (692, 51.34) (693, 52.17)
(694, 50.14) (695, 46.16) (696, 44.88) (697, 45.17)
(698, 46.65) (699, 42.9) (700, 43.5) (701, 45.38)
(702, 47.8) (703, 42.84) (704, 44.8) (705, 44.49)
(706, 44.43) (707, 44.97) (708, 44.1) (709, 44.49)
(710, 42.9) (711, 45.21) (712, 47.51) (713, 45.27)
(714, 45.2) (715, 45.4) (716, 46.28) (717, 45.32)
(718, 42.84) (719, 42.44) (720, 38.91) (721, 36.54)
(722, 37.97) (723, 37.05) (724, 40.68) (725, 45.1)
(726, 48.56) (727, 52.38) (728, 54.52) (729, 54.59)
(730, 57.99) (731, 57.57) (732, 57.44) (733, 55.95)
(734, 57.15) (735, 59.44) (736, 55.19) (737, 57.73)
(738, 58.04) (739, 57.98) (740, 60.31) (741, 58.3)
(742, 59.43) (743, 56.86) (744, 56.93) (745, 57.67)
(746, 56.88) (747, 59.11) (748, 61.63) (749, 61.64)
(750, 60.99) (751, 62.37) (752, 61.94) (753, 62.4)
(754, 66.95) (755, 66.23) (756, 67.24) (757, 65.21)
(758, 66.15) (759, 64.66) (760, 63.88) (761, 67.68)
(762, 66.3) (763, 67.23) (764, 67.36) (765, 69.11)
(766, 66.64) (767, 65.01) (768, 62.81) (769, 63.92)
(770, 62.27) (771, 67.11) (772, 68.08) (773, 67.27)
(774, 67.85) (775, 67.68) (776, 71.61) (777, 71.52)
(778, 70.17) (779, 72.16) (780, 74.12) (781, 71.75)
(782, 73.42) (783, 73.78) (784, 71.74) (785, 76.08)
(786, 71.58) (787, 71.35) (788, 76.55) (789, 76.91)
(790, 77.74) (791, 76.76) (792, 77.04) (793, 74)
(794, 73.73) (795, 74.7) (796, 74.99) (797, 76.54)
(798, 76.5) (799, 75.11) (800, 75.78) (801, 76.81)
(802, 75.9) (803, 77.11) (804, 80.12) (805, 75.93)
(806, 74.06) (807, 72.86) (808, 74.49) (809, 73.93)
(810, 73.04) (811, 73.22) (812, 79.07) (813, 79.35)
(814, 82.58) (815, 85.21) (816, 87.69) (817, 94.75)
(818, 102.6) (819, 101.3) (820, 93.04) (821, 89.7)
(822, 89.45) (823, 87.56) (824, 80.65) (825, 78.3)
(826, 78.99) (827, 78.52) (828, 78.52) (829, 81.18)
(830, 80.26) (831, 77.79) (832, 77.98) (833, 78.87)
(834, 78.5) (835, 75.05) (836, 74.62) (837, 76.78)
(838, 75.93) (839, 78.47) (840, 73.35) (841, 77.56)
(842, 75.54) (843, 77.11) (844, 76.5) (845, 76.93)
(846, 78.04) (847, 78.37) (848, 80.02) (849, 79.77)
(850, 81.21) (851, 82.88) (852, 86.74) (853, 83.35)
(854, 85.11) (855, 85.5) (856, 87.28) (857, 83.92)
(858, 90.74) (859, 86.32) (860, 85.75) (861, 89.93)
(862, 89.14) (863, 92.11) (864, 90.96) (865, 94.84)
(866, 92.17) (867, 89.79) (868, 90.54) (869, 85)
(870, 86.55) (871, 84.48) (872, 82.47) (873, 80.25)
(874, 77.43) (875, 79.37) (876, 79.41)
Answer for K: 1.73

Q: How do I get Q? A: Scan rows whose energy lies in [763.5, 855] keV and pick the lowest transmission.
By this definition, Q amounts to 62.27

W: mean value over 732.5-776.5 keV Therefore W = 62.9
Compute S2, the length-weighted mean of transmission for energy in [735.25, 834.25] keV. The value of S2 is 72.1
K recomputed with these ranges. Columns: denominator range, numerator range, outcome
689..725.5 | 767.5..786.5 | 1.55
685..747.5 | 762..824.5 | 1.52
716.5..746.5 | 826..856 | 1.52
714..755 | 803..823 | 1.55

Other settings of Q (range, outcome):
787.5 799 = 73.73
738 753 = 56.86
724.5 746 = 45.1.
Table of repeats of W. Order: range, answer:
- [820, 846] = 79.2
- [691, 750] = 49.8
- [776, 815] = 75.2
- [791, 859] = 80.1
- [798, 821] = 81.2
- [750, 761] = 64.7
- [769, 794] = 71.9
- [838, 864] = 82.5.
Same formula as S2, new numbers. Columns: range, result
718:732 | 46.7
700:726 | 43.6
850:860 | 85.5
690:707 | 46.6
